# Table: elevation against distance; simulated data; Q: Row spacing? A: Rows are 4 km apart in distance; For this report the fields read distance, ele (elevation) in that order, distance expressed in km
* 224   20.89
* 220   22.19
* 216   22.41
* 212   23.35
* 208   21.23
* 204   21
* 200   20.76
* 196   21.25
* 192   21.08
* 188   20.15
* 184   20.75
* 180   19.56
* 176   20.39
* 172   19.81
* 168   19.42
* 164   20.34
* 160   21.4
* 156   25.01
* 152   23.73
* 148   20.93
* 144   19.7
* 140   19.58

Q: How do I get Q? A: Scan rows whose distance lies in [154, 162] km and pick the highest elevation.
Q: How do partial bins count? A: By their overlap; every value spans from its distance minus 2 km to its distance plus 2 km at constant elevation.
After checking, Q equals 25.01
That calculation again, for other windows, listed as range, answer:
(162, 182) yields 20.39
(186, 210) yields 21.25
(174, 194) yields 21.08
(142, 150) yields 20.93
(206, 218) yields 23.35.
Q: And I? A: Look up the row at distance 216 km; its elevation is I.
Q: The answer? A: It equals 22.41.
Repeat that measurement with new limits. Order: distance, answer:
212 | 23.35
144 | 19.7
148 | 20.93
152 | 23.73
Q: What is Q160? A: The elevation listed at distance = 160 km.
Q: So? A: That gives 21.4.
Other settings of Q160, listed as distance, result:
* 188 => 20.15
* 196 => 21.25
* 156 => 25.01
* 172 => 19.81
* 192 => 21.08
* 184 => 20.75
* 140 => 19.58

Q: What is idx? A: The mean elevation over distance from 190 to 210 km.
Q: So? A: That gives 21.1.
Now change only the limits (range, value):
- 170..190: 20.1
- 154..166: 22.2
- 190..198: 21.2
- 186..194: 20.6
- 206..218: 22.3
